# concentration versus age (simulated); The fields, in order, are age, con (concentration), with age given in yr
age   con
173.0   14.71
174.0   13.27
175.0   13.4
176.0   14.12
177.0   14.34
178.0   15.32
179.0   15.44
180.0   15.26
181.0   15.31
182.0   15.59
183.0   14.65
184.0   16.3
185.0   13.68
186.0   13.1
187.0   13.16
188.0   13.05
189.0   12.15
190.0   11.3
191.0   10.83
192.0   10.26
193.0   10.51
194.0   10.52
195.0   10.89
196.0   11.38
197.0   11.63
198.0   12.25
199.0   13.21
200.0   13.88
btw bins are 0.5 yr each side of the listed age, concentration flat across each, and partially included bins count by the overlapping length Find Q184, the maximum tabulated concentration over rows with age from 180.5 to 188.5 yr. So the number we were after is 16.3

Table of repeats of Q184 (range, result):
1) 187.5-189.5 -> 13.05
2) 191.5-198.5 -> 12.25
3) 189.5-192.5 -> 11.3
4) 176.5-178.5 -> 15.32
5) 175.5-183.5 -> 15.59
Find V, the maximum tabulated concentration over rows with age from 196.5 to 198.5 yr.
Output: 12.25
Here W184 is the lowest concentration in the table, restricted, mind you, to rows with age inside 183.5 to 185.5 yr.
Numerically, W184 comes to 13.68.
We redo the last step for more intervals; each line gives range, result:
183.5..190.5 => 11.3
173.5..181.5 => 13.27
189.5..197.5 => 10.26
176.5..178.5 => 14.34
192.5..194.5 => 10.51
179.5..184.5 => 14.65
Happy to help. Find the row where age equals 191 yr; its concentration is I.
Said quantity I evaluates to 10.83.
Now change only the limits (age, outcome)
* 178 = 15.32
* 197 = 11.63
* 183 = 14.65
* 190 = 11.3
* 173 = 14.71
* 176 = 14.12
